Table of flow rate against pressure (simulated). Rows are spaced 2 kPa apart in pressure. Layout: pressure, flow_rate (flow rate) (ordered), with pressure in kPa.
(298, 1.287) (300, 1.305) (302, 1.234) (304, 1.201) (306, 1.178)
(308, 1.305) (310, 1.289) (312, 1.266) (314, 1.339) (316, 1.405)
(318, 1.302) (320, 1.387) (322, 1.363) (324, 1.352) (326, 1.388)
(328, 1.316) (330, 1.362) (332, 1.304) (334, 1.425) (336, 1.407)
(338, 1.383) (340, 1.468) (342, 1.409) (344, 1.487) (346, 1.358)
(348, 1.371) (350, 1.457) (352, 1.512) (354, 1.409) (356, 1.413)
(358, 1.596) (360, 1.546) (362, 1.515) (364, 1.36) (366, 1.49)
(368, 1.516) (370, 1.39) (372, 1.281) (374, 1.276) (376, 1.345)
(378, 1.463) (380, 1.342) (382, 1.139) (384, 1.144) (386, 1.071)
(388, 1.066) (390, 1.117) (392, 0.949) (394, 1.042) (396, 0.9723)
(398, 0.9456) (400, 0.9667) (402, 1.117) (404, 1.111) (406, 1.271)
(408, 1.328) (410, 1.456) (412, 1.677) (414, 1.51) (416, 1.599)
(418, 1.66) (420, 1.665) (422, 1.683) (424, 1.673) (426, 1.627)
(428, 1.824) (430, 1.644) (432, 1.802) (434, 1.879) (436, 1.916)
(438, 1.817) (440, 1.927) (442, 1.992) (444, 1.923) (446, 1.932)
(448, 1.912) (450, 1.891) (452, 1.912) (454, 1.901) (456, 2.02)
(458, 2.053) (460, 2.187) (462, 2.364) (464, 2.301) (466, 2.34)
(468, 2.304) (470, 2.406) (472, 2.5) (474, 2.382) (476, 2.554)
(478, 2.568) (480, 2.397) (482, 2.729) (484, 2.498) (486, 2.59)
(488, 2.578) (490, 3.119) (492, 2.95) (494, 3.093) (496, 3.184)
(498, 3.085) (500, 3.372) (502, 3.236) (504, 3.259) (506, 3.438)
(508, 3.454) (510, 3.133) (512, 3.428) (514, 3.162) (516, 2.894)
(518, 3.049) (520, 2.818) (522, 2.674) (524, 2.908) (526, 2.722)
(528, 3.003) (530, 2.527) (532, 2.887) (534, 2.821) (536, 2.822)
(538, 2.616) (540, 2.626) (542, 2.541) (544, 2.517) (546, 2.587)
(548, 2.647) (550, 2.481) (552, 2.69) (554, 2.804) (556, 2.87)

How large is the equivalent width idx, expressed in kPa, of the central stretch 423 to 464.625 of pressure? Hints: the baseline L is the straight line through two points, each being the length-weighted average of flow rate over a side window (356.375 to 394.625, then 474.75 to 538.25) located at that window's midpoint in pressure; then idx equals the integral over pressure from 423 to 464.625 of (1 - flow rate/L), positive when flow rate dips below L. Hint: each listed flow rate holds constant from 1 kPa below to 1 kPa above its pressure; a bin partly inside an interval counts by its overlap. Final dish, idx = 4.4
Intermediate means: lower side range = 1.3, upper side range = 2.93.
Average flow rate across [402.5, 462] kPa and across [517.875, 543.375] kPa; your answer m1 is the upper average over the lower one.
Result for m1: 1.6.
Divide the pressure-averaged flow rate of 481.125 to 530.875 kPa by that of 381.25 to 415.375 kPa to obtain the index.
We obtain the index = 2.6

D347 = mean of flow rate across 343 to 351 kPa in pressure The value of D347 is 1.42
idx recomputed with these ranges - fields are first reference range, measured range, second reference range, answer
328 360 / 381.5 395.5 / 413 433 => 4.41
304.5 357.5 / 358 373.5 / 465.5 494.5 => 1.94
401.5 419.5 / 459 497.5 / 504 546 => -4.69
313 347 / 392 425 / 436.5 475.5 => 8.99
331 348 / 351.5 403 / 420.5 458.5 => 9.72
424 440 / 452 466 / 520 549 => -0.70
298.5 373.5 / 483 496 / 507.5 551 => -1.56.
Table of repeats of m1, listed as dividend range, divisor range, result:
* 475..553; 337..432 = 2.07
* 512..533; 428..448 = 1.55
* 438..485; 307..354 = 1.60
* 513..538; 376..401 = 2.56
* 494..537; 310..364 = 2.17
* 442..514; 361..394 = 2.04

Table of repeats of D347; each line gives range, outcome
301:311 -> 1.24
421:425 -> 1.68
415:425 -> 1.66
